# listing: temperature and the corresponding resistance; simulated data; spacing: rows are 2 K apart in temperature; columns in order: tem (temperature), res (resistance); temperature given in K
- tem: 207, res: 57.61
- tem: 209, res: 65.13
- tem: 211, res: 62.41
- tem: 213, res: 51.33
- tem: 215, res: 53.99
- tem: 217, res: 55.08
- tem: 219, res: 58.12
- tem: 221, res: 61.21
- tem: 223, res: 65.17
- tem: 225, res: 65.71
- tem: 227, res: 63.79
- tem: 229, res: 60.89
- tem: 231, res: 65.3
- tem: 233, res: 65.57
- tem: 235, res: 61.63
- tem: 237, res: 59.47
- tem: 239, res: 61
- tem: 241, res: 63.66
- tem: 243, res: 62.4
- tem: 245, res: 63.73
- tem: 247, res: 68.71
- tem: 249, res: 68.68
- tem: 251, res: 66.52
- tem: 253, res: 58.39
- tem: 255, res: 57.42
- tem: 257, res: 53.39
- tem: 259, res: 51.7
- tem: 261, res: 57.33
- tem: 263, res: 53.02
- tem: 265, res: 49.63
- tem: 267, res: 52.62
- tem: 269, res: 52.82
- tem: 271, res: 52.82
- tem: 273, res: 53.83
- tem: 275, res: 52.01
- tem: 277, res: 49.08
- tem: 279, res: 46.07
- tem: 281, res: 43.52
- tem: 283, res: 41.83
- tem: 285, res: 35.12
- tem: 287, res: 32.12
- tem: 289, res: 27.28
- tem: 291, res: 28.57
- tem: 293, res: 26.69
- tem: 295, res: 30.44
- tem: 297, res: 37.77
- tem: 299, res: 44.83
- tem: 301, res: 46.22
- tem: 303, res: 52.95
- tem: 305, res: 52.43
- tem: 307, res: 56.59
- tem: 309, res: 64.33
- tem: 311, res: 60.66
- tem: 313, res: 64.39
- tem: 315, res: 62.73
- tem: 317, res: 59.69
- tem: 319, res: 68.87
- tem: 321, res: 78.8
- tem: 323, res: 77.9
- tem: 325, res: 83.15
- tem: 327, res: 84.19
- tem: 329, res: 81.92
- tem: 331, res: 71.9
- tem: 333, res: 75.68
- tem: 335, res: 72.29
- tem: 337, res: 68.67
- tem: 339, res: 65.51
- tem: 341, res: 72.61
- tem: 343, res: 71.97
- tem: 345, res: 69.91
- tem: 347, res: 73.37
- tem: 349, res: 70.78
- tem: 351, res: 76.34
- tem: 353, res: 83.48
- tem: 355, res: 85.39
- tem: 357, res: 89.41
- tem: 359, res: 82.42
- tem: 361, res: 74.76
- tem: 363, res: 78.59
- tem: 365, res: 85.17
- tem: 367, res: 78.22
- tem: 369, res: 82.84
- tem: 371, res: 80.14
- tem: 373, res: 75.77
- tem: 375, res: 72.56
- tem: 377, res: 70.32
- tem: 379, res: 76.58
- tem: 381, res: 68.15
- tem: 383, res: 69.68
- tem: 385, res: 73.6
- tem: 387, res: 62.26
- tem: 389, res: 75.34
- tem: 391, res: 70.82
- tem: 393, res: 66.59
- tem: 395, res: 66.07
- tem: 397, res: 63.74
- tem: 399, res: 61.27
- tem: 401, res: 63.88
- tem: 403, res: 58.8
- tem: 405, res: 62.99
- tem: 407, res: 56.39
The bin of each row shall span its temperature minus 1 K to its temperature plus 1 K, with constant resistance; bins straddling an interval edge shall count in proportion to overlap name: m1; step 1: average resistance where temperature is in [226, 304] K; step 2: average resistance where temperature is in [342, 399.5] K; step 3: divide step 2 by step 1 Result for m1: 1.44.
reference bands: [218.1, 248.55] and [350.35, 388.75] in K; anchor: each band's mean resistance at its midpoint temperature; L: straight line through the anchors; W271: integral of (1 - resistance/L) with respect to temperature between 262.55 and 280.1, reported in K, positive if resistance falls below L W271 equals 4.15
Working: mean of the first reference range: 63.2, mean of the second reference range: 77.1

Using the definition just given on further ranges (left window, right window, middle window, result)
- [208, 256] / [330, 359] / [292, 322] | 7.23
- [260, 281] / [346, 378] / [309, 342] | -1.80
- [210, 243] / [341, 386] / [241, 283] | 6.02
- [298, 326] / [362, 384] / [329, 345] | -0.90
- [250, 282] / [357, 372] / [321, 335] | -1.60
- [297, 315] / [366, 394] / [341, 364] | -3.94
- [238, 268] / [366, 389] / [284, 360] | 5.60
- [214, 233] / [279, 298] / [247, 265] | -3.94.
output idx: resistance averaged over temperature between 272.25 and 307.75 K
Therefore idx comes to 41.9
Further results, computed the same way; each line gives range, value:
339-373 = 78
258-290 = 46.9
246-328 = 53.8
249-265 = 57.1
